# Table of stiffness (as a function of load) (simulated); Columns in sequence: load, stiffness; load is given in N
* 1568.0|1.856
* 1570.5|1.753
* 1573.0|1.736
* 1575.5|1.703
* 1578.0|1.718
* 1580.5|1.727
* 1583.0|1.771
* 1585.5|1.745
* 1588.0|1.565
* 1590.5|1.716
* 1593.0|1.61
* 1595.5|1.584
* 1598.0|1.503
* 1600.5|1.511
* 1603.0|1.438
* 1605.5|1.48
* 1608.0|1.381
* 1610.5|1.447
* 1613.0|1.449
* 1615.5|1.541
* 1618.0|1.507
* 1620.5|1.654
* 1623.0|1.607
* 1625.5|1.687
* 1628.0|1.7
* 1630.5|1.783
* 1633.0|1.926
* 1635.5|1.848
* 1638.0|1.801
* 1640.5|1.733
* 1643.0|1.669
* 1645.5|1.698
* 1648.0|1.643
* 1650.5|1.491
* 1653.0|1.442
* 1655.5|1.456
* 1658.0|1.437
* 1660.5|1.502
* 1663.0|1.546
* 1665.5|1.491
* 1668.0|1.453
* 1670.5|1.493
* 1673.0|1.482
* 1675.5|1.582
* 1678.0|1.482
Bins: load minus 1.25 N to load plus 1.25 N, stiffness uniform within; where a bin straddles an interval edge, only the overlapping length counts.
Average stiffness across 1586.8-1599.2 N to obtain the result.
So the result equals 1.6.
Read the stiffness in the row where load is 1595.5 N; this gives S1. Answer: 1.584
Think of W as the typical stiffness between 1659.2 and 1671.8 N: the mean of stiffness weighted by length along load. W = 1.5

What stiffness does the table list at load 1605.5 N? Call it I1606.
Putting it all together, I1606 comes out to 1.48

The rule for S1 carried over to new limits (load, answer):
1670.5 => 1.493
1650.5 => 1.491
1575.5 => 1.703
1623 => 1.607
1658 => 1.437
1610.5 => 1.447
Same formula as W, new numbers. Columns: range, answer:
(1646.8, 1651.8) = 1.56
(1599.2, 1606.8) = 1.48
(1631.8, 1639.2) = 1.86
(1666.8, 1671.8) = 1.47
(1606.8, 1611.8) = 1.41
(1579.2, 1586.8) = 1.75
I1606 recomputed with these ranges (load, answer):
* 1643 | 1.669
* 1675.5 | 1.582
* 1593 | 1.61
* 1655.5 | 1.456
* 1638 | 1.801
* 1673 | 1.482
